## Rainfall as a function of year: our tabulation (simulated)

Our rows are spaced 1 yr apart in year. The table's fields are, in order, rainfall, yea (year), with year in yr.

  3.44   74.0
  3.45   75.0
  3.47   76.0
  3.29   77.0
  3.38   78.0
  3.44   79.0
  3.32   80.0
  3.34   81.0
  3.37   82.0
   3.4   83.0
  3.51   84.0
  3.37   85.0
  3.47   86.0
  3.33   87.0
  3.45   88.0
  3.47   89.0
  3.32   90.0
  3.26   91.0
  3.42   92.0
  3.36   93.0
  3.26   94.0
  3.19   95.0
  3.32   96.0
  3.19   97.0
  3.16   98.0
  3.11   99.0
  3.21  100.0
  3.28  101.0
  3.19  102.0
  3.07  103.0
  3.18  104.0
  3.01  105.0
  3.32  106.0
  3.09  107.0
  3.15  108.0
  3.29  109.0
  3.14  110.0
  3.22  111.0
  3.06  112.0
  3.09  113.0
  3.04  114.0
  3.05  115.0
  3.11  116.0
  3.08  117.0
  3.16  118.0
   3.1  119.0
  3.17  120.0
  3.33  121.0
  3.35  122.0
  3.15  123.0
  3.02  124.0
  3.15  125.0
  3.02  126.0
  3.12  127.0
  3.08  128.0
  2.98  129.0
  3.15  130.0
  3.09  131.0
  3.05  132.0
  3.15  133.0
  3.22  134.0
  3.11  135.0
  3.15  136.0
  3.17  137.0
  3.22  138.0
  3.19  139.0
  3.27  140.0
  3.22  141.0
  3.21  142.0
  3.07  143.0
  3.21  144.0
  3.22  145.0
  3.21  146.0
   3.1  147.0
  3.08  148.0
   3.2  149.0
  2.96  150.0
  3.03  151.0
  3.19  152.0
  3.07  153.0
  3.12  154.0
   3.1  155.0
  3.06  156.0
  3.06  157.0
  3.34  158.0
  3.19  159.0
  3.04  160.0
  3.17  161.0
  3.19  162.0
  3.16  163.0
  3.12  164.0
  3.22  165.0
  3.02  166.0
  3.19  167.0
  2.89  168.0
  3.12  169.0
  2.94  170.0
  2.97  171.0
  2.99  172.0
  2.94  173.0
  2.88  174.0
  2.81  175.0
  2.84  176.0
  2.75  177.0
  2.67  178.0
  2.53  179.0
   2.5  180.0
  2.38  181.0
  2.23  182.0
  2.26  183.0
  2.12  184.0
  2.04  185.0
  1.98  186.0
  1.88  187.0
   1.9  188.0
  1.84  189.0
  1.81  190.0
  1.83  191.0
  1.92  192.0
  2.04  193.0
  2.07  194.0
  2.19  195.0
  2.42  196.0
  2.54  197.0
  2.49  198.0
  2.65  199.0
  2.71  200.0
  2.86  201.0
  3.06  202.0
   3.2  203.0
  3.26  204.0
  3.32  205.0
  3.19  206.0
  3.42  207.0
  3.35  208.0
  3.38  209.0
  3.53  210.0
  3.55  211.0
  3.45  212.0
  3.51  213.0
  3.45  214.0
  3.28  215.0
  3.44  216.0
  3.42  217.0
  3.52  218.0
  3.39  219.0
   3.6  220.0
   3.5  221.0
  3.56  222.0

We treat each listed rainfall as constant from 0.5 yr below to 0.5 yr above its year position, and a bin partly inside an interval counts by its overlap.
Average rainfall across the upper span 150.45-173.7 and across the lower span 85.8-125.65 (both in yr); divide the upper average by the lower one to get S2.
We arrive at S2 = 0.96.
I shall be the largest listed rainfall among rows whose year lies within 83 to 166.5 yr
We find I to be 3.51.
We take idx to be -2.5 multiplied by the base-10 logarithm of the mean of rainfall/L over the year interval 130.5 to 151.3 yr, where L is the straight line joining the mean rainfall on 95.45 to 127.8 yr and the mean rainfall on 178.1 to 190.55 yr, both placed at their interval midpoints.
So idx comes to -0.150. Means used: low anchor 3.15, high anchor 2.14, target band 3.15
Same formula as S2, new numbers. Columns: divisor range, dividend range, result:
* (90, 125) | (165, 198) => 0.77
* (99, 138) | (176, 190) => 0.71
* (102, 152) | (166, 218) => 0.88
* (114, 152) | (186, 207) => 0.79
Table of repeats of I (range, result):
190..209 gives 3.42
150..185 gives 3.34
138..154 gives 3.27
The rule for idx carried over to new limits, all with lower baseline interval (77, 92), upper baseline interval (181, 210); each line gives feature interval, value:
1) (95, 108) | 0.025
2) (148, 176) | -0.108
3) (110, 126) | -0.004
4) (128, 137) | -0.037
